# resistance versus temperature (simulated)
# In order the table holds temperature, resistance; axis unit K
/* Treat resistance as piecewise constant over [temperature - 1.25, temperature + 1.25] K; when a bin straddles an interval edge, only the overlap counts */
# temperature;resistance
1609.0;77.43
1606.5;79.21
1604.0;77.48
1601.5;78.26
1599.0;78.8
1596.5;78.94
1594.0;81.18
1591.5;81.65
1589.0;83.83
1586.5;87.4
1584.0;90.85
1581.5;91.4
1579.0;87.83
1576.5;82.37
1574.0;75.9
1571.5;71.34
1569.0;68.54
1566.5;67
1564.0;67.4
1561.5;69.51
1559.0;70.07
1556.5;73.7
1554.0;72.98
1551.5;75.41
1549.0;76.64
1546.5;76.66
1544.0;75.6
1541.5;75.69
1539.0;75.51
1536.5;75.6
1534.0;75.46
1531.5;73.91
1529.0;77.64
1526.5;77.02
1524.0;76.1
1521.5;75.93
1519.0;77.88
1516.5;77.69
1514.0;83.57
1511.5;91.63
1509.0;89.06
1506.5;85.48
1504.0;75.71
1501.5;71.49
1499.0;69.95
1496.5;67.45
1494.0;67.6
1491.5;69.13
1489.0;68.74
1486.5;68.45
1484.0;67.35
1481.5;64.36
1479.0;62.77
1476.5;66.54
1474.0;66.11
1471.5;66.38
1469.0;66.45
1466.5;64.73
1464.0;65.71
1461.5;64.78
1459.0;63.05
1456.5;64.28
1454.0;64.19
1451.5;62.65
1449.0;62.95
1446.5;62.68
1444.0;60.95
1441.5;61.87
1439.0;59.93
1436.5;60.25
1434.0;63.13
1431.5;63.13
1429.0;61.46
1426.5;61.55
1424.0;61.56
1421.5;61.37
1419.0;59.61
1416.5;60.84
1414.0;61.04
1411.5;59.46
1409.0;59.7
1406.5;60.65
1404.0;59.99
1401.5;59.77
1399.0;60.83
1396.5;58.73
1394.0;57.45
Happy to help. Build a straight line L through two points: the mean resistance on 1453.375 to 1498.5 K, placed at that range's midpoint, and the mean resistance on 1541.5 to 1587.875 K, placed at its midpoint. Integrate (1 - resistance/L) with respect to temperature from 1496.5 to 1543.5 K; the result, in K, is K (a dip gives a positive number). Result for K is -4.2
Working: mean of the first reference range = 66.1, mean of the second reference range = 76.7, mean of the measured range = 77.8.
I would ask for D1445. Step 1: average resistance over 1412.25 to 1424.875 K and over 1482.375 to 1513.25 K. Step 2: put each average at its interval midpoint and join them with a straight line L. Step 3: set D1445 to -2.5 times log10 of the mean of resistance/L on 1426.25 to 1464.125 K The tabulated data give 0.05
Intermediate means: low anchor 60.8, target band 62.6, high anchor 74.4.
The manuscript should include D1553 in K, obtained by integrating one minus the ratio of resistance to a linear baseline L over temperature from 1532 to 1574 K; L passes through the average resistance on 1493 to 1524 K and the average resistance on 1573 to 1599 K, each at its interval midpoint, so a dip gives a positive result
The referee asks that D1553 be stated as 4.3 K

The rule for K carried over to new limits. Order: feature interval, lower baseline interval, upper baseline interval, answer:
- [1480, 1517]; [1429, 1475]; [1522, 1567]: -2.9 K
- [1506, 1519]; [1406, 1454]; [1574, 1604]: -2.2 K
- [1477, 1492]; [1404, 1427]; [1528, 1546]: 0.5 K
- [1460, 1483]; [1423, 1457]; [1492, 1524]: 1.3 K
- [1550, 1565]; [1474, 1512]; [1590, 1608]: 0.9 K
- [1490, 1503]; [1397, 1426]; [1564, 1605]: 0.1 K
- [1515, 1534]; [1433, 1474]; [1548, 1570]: -2.2 K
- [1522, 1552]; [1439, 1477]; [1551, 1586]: -1.3 K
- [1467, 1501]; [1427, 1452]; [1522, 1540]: 0.8 K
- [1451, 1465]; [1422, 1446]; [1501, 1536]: 0.5 K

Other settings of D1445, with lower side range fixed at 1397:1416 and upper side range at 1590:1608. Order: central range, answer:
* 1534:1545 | -0.03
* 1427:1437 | 0.01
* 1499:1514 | -0.16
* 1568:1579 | 0.01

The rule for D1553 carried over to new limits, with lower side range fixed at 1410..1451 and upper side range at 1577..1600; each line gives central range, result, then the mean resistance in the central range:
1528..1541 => 0.2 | 75.6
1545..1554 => 0.4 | 75.8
